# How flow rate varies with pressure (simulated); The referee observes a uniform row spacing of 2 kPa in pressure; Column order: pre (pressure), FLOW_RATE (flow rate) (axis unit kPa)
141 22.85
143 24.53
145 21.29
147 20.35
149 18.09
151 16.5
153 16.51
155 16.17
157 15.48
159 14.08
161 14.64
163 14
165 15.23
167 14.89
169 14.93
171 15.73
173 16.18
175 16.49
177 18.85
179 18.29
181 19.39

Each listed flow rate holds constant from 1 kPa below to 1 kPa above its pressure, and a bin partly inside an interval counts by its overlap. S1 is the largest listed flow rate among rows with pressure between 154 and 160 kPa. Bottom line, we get 16.17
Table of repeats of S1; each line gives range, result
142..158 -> 24.53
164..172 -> 15.73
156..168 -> 15.48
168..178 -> 18.85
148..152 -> 18.09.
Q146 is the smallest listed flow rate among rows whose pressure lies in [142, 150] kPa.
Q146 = 18.09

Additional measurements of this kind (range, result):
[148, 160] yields 14.08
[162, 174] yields 14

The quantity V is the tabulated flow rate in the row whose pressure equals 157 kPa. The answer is 15.48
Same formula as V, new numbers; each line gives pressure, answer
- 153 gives 16.51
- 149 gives 18.09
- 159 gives 14.08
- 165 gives 15.23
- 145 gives 21.29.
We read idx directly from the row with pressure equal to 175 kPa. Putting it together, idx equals 16.49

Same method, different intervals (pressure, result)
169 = 14.93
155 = 16.17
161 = 14.64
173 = 16.18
